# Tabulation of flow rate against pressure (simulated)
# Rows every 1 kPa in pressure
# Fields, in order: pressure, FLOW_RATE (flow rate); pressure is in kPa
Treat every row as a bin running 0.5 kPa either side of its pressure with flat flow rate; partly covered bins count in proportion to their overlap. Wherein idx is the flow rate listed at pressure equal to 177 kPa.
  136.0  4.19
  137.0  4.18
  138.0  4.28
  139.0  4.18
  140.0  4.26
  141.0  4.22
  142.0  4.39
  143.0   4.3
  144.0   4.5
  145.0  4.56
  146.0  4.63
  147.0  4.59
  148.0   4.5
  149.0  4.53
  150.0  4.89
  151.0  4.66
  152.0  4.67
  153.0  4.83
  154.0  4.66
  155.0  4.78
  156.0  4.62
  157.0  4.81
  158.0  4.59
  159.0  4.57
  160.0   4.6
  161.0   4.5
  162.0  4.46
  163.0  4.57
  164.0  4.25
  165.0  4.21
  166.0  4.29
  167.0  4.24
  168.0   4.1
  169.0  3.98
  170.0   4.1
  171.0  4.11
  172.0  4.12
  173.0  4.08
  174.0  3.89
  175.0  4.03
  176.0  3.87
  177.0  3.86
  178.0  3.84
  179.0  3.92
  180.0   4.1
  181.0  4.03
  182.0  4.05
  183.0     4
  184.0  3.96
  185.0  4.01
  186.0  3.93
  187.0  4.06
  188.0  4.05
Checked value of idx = 3.86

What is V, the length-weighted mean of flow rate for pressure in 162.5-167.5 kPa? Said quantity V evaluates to 4.31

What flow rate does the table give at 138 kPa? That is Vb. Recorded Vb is 4.28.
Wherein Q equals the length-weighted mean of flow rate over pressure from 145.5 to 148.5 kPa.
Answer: 4.57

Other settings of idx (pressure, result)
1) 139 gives 4.18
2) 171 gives 4.11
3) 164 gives 4.25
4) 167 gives 4.24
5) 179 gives 3.92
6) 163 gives 4.57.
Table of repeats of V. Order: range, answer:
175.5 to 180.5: 3.92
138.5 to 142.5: 4.26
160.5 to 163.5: 4.51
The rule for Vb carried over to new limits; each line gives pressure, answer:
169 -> 3.98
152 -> 4.67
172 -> 4.12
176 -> 3.87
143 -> 4.3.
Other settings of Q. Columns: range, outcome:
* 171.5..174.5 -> 4.03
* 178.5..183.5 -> 4.02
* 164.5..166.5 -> 4.25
